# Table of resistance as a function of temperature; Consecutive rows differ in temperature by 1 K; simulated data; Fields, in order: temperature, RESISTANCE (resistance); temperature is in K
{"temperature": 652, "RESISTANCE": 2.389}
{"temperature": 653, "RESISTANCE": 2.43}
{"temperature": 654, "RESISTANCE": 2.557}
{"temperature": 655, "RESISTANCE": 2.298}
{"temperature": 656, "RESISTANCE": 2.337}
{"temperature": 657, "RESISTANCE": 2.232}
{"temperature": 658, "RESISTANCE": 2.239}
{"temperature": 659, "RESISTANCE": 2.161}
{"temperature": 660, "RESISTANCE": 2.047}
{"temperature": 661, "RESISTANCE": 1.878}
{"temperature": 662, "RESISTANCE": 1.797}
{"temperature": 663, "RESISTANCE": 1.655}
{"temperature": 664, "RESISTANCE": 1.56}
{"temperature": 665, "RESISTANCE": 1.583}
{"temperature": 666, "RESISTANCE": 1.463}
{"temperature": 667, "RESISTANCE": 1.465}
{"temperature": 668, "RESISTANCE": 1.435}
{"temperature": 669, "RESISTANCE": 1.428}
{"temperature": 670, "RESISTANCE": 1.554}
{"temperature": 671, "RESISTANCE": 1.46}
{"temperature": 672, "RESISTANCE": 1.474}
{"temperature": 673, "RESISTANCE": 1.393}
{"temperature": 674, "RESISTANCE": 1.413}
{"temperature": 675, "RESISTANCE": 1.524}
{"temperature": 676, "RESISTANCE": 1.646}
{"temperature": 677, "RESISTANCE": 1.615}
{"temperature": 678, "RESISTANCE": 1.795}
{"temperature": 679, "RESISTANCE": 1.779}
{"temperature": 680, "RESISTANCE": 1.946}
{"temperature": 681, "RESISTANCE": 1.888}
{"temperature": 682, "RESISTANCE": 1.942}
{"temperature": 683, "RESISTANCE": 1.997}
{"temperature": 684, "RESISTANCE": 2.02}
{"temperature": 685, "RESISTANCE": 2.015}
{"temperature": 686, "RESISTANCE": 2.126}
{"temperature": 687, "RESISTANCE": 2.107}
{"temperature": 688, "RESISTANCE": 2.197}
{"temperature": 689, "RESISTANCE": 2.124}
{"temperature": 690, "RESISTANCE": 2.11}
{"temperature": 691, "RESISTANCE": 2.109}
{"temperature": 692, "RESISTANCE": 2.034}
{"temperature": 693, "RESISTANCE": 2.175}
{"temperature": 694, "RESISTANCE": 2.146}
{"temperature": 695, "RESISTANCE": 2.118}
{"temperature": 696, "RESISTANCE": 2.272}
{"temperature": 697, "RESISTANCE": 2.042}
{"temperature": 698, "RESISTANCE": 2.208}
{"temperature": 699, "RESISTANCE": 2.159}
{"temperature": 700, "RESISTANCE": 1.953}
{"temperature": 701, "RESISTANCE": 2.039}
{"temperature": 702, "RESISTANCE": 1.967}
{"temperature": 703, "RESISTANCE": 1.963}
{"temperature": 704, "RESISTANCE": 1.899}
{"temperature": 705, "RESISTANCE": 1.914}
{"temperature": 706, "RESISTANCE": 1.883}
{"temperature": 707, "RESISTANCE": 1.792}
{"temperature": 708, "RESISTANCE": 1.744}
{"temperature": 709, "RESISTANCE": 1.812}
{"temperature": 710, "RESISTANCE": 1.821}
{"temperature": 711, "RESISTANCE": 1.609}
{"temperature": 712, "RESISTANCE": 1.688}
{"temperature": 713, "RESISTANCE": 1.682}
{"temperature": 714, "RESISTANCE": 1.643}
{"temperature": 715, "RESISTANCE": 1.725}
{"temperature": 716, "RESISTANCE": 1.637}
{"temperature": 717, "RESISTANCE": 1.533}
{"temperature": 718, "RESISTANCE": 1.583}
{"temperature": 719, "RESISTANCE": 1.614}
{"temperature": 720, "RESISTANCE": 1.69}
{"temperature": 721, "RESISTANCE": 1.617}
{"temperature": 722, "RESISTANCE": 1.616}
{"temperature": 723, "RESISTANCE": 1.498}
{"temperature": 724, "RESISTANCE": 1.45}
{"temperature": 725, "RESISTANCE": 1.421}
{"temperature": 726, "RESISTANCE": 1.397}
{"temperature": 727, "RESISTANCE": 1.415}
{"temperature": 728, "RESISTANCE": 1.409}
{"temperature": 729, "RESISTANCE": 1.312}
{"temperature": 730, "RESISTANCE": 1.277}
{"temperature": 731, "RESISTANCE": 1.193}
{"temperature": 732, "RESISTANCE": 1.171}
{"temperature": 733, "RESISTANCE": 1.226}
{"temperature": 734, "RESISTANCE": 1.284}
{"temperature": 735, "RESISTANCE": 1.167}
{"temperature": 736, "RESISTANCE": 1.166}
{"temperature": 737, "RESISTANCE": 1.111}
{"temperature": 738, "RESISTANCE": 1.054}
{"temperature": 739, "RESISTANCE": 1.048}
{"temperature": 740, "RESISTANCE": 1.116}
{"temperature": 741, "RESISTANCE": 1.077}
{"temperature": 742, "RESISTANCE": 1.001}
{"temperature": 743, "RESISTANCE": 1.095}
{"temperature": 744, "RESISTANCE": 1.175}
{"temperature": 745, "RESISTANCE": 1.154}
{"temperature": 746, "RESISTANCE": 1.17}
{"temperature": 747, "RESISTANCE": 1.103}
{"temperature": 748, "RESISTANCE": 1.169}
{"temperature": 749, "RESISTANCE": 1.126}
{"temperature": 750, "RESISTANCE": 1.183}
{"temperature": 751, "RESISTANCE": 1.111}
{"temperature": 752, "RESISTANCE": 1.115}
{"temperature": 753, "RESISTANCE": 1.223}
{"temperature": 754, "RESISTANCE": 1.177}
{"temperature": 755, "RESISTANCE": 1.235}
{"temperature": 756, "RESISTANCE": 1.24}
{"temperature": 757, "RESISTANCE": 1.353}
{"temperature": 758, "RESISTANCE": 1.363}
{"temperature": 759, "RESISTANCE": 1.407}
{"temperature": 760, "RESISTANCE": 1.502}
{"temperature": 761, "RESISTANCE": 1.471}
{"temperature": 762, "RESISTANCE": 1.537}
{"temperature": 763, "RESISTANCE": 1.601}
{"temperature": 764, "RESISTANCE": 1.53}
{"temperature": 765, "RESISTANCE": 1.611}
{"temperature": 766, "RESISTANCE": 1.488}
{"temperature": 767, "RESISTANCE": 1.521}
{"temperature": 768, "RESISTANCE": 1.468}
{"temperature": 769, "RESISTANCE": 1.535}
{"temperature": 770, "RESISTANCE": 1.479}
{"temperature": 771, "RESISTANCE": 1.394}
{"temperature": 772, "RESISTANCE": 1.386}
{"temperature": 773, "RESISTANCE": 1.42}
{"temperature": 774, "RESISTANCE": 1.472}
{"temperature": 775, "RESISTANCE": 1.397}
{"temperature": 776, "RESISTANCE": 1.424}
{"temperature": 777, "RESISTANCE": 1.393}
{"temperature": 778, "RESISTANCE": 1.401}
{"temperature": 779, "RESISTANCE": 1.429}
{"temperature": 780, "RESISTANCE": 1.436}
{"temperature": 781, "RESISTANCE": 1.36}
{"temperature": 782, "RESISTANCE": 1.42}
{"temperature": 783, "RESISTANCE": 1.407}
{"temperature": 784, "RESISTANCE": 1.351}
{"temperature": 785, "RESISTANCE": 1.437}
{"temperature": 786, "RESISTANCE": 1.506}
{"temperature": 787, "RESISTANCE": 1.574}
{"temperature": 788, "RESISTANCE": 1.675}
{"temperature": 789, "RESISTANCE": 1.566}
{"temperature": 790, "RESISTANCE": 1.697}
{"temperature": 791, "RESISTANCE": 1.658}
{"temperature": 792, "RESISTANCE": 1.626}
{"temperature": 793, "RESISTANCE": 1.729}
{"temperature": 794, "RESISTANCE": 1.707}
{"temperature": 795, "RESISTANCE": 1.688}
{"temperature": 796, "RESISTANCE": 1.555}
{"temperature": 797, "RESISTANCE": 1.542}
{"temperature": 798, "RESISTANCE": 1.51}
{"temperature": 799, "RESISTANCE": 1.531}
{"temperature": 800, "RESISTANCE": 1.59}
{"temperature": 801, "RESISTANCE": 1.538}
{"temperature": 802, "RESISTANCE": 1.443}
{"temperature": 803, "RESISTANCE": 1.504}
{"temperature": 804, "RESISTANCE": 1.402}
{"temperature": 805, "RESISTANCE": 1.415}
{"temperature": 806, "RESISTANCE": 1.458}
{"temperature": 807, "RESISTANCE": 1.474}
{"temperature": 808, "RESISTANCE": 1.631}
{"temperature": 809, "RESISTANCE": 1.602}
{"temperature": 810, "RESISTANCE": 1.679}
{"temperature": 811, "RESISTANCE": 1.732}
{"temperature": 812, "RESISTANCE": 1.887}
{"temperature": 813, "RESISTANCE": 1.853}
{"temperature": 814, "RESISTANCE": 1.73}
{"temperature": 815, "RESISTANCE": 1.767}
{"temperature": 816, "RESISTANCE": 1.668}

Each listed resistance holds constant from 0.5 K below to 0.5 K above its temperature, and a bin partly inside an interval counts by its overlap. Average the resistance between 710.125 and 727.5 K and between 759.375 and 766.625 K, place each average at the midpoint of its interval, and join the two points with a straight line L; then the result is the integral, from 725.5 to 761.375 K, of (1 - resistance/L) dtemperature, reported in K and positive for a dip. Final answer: 7.8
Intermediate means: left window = 1.58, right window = 1.53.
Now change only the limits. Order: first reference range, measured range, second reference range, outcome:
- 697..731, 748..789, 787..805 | 5.44 K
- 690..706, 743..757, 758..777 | 3.88 K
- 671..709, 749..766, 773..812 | 3.18 K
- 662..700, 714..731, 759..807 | 1.97 K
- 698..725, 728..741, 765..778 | 3.62 K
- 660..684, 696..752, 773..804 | 3.64 K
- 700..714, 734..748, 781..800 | 4.89 K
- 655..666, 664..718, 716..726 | -2.78 K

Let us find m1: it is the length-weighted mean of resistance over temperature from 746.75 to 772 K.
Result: 1.36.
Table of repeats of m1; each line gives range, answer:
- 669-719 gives 1.86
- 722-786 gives 1.32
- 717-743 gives 1.32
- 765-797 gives 1.51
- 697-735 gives 1.64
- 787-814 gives 1.61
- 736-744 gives 1.08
